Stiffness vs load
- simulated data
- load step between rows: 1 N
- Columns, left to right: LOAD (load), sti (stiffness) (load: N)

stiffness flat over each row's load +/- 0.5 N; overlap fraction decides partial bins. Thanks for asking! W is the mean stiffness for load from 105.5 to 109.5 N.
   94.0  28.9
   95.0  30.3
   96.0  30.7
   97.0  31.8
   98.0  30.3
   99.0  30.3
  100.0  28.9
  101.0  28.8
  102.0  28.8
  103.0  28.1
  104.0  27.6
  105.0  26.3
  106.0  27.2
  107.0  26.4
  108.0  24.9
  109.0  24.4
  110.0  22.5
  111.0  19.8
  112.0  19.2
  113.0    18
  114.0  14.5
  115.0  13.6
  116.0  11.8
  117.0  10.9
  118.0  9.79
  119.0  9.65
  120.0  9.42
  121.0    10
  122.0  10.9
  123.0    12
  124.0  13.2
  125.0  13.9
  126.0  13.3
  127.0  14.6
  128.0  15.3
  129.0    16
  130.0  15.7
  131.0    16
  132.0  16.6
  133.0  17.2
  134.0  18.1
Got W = 25.7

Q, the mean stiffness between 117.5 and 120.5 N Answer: 9.62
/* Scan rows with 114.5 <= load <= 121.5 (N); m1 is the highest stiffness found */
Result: 13.6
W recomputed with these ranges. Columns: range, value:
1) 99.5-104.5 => 28.4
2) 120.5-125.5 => 12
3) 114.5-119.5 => 11.1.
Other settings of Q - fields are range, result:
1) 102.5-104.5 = 27.9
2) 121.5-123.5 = 11.4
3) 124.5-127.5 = 13.9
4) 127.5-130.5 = 15.7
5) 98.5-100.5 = 29.6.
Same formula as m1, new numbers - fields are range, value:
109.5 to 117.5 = 22.5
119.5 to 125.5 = 13.9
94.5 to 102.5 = 31.8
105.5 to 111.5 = 27.2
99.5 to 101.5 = 28.9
